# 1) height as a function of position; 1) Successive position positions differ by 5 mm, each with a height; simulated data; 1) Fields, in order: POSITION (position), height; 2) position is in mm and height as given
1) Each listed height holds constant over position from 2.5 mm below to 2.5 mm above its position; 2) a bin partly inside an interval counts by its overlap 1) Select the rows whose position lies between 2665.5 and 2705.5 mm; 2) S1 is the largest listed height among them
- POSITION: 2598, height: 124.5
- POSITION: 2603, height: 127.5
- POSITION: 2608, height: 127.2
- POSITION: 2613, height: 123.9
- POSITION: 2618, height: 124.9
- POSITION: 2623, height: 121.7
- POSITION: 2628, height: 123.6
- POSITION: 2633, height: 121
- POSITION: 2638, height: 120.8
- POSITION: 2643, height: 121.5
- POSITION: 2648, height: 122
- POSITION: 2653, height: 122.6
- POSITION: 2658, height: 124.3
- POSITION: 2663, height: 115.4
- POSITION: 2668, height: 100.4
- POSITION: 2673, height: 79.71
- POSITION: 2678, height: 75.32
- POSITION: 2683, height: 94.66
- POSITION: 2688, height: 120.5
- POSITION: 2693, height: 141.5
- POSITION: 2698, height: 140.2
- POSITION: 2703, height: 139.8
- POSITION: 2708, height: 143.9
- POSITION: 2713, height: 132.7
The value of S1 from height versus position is 141.5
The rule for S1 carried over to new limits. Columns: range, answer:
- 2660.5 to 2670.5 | 115.4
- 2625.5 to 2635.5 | 123.6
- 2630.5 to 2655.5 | 122.6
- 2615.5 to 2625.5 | 124.9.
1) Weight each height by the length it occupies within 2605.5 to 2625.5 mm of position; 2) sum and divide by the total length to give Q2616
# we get 124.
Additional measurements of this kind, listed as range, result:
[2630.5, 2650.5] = 121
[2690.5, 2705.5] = 140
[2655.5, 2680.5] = 99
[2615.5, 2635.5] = 123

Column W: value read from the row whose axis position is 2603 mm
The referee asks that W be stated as 127.5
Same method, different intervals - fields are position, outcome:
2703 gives 139.8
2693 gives 141.5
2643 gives 121.5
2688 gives 120.5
